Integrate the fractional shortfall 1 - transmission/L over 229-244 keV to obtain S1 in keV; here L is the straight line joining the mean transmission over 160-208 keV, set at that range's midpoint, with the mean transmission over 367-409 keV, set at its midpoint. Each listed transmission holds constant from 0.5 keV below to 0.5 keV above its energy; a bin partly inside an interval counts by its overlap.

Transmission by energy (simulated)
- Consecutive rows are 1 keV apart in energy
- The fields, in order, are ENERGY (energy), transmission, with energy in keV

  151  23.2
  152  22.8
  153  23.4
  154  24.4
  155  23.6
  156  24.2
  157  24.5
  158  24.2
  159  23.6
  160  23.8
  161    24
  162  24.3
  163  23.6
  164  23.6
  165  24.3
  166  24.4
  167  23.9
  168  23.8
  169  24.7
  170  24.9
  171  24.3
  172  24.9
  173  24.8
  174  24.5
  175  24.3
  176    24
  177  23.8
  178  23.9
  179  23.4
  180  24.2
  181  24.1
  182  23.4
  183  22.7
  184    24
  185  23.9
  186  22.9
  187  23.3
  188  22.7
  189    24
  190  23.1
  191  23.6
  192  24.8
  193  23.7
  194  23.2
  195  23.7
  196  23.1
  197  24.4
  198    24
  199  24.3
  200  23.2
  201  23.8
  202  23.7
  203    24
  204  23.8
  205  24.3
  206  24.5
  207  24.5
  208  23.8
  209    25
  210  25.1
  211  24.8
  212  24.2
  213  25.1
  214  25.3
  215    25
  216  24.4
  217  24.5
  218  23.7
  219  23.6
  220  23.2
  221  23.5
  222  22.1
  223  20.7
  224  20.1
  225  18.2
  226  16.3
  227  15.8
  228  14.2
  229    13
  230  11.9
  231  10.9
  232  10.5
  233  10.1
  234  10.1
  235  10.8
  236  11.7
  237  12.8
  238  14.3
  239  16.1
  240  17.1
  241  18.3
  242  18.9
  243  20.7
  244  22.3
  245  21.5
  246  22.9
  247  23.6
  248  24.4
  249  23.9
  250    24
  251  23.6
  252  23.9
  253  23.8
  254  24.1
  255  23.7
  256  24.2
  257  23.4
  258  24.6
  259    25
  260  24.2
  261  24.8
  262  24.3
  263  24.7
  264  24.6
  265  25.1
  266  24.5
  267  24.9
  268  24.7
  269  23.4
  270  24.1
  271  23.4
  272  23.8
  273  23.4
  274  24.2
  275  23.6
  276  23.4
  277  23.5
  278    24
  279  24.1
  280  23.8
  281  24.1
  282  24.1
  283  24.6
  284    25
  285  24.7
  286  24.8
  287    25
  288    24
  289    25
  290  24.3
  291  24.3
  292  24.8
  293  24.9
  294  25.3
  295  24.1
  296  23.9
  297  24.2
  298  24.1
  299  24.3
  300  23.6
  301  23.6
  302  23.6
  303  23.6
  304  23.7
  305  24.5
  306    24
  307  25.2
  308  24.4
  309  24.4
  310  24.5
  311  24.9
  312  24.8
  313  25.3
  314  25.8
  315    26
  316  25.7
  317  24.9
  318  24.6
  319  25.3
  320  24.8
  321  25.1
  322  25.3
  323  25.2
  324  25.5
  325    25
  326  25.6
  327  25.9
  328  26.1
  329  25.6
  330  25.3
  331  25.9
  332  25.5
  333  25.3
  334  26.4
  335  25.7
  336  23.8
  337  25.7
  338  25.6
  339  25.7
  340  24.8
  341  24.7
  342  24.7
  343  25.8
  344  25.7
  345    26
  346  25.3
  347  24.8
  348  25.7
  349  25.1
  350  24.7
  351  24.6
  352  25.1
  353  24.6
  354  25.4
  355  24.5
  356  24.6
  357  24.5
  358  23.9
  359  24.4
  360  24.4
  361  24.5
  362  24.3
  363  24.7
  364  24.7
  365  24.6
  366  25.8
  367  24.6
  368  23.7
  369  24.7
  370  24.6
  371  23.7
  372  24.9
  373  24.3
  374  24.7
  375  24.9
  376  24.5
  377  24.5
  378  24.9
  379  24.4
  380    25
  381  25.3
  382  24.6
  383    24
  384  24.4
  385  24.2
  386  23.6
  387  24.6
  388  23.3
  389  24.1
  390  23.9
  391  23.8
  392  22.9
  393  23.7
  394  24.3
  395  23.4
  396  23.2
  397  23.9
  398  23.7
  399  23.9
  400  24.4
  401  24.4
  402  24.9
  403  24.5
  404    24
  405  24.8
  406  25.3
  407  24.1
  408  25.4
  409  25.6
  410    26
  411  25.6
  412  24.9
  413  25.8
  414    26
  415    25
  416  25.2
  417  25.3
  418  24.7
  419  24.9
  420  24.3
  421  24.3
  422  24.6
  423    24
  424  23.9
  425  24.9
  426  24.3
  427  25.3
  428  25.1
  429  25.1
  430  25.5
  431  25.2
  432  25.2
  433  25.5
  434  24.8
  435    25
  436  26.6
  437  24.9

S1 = 6.2 keV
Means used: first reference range 23.9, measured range 14.1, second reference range 24.3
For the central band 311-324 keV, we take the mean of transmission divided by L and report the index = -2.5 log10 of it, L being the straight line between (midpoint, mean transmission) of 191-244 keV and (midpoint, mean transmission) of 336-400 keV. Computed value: -0.09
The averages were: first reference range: 20.4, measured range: 25.2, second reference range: 24.6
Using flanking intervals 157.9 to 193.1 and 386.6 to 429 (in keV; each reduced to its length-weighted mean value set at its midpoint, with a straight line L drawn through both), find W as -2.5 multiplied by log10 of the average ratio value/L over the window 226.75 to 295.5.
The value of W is 0.12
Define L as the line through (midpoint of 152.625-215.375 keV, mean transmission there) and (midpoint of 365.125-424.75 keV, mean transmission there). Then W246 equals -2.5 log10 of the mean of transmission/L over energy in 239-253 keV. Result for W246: 0.11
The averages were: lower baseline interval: 24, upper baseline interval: 24.5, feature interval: 21.8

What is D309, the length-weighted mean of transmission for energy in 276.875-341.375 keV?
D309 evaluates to 24.8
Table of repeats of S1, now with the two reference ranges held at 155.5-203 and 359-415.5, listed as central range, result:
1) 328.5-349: -0.87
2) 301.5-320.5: -0.36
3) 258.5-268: -0.21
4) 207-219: -0.29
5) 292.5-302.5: 0.03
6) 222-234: 4.60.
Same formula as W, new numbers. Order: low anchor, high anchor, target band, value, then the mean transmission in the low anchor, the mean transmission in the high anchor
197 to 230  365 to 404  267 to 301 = -0.05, 22.4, 24.3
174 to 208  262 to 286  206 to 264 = 0.16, 23.8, 24.2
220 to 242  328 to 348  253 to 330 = -0.17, 15.4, 25.4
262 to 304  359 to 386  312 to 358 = -0.04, 24.2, 24.6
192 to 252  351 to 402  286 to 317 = -0.09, 20.7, 24.3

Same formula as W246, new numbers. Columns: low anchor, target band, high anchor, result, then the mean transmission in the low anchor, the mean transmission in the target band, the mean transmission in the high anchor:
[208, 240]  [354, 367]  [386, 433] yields -0.07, 18.7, 24.6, 24.6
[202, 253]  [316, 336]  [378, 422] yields -0.12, 20.2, 25.4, 24.5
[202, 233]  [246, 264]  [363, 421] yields -0.11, 21.1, 24.1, 24.5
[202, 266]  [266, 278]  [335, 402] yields -0.09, 21.1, 23.9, 24.6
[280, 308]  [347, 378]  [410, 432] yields 0.00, 24.3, 24.6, 25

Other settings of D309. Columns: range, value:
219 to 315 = 22.1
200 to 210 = 24.2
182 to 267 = 21.7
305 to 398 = 24.8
